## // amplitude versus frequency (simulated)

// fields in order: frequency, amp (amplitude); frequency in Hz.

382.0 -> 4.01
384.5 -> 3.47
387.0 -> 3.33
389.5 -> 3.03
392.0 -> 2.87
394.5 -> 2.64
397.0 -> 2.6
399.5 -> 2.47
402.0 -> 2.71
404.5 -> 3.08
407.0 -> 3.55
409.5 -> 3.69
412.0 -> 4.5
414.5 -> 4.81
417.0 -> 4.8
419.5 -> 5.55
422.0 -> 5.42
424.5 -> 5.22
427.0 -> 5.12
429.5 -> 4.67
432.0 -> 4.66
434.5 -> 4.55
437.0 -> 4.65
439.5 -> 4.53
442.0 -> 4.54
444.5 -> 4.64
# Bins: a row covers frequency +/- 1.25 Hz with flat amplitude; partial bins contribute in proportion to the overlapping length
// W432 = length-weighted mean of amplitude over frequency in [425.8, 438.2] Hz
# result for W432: 4.73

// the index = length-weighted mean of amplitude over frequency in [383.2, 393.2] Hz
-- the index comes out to 3.18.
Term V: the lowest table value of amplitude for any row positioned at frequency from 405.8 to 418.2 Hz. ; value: 3.55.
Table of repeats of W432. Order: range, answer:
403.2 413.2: 3.7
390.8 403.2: 2.66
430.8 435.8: 4.6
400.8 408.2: 3.11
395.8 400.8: 2.54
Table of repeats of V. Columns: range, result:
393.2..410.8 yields 2.47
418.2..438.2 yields 4.55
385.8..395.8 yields 2.64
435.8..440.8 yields 4.53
